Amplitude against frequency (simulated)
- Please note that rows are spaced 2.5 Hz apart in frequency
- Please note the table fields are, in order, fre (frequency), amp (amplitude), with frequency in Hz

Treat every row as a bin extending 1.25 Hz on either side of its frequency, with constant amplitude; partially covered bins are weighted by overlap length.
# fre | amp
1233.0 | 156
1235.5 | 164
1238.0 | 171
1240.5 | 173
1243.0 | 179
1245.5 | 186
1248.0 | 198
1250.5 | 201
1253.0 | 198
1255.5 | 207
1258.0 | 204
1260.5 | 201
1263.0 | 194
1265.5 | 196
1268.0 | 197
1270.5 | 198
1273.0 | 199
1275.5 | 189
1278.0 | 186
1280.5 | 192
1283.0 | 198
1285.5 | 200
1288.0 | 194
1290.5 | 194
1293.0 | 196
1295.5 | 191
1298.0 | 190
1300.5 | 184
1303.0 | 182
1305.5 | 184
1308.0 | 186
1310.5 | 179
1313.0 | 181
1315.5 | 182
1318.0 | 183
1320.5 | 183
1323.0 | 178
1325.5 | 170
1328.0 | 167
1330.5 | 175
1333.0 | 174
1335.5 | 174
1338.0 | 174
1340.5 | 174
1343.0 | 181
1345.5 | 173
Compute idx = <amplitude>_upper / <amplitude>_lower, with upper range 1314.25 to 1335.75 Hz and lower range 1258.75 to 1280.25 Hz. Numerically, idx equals 0.90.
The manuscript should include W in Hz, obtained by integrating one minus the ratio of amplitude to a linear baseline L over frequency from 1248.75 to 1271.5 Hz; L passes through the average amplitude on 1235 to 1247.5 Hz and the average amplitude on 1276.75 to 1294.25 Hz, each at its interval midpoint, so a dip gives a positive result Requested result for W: -1.9 Hz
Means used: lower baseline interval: 177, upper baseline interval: 194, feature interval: 200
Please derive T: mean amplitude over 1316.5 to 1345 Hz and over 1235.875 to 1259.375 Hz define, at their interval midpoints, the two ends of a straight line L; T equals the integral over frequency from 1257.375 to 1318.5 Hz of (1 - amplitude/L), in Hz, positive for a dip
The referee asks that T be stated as -2.7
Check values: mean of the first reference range 190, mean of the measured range 191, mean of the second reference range 176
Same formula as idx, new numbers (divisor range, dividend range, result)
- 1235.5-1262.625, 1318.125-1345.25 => 0.92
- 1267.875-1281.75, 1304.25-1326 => 0.94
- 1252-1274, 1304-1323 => 0.91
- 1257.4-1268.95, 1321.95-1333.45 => 0.87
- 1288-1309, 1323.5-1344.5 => 0.92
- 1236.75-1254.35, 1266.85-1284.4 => 1.04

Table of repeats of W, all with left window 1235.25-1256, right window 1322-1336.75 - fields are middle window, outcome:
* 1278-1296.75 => -1.5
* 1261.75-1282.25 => -1.3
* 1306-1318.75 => -0.5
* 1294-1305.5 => -0.6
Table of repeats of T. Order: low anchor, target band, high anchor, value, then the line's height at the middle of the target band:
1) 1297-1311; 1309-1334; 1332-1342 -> 0.2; 179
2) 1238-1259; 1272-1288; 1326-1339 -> -0.8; 185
